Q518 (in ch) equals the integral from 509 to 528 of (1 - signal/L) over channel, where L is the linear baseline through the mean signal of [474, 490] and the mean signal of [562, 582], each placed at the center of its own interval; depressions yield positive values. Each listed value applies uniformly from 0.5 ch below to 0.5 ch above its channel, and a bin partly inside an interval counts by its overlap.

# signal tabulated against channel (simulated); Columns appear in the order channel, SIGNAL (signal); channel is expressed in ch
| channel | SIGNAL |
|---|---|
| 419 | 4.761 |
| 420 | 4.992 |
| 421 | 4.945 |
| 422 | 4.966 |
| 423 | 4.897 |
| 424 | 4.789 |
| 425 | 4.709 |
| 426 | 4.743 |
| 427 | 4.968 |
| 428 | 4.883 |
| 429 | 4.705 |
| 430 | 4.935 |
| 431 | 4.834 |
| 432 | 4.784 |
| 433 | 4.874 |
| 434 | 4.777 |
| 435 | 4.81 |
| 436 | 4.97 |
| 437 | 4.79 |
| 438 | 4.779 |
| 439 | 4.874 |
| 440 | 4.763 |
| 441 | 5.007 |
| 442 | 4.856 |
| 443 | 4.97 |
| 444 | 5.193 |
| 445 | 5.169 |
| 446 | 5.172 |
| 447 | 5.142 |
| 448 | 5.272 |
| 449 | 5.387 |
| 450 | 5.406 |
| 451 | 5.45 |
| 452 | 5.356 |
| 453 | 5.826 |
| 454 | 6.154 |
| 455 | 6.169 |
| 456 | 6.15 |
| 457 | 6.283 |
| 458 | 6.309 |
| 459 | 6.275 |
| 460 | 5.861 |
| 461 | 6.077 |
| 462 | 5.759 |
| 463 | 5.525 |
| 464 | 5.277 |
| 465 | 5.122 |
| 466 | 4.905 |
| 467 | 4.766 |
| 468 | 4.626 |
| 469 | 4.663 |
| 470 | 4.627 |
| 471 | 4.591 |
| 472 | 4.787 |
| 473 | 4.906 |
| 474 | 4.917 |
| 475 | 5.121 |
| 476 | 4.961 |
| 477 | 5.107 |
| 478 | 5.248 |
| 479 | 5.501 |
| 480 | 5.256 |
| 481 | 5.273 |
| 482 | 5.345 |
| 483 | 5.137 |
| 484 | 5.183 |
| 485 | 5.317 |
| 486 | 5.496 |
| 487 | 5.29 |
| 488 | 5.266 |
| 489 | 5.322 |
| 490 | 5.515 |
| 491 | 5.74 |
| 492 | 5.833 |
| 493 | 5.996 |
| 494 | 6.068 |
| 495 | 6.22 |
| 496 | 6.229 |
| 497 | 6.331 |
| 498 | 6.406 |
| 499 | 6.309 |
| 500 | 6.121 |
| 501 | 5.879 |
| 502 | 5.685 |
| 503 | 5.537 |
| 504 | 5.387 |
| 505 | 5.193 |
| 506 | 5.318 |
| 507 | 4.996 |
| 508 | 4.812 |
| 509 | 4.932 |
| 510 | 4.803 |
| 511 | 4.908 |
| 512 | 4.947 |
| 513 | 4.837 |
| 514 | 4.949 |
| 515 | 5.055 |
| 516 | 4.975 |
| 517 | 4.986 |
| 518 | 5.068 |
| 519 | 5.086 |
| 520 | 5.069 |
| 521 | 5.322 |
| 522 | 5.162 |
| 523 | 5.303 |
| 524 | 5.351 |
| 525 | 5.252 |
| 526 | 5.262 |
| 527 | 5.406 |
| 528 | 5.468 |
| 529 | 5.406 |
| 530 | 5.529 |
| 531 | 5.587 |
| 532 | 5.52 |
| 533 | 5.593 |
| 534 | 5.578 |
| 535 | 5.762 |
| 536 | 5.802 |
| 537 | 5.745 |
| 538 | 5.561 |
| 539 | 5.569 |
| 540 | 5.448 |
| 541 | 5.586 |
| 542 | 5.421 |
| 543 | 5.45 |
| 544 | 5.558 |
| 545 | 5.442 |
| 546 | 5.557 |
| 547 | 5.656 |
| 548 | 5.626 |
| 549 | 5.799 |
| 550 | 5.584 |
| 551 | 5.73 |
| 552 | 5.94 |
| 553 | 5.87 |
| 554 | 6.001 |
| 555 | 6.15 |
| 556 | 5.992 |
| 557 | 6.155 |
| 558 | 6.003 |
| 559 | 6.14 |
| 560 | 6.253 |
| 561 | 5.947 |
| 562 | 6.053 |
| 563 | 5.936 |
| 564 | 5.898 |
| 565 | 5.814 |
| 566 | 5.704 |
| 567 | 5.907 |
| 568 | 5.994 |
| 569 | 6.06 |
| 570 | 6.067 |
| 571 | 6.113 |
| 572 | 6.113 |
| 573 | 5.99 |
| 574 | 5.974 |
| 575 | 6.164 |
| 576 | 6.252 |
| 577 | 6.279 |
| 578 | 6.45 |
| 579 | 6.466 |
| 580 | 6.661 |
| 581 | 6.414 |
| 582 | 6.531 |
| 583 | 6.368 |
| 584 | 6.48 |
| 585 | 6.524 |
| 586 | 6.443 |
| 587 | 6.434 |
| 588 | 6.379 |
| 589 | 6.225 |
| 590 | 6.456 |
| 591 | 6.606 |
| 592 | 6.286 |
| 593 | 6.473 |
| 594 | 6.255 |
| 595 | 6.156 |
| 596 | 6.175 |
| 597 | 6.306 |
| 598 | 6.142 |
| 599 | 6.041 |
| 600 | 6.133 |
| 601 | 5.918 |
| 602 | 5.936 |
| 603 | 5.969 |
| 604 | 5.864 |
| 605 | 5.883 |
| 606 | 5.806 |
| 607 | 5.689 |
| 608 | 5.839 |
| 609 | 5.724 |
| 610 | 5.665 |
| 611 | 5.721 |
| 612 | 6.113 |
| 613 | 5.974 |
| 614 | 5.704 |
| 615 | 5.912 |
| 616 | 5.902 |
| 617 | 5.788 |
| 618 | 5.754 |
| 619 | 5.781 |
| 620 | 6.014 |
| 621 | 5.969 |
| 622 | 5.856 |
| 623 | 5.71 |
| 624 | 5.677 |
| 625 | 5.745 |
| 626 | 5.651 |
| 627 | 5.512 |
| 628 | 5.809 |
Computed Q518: 1.7 ch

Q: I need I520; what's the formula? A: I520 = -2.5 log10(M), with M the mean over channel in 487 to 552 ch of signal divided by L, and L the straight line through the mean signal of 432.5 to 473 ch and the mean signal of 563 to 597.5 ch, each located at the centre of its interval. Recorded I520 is 0.056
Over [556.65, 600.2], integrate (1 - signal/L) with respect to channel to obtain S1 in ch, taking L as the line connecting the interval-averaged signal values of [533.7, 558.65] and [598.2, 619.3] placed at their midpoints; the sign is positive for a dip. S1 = -3.1 ch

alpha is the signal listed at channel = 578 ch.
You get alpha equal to 6.45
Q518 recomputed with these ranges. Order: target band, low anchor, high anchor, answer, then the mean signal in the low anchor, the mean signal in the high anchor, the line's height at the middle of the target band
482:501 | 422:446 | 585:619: -1.7 ch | 4.88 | 6.05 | 5.28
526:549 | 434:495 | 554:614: 1.0 ch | 5.32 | 6.12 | 5.81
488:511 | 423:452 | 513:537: -1.9 ch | 4.97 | 5.32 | 5.22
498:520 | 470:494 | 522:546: 0.6 ch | 5.27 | 5.5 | 5.39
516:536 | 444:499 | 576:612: 1.5 ch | 5.47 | 6.19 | 5.79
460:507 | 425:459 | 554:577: 0.7 ch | 5.21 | 6.04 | 5.49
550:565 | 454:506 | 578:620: -0.2 ch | 5.51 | 6.12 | 5.91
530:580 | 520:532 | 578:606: -0.9 ch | 5.36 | 6.27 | 5.76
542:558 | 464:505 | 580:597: 0.7 ch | 5.4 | 6.39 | 6.02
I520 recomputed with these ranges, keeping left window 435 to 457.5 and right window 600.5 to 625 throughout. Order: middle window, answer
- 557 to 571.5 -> -0.06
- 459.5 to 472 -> 0.05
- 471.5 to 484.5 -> 0.06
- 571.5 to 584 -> -0.11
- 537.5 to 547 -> 0.02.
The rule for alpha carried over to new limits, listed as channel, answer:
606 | 5.806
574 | 5.974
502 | 5.685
